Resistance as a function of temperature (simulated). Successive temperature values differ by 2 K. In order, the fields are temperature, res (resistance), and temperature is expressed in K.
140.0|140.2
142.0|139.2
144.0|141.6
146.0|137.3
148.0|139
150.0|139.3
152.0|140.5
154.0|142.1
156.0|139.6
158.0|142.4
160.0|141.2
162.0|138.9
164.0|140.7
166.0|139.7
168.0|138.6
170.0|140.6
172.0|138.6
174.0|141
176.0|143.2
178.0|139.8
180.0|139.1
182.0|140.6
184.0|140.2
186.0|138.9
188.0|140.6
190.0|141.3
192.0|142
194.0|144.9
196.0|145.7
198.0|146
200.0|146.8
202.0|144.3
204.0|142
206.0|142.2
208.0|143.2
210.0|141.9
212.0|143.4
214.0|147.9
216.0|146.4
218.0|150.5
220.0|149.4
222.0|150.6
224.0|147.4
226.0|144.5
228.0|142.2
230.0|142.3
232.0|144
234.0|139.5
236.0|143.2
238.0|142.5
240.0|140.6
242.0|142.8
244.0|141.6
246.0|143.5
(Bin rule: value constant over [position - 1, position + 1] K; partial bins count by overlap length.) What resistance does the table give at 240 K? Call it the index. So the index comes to 140.6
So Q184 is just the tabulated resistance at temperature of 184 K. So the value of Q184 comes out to 140.2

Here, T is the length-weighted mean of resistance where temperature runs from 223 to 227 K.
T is 146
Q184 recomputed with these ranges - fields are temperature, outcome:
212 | 143.4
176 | 143.2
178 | 139.8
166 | 139.7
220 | 149.4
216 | 146.4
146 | 137.3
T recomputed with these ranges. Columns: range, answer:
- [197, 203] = 146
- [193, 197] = 145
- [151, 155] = 141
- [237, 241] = 142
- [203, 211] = 142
